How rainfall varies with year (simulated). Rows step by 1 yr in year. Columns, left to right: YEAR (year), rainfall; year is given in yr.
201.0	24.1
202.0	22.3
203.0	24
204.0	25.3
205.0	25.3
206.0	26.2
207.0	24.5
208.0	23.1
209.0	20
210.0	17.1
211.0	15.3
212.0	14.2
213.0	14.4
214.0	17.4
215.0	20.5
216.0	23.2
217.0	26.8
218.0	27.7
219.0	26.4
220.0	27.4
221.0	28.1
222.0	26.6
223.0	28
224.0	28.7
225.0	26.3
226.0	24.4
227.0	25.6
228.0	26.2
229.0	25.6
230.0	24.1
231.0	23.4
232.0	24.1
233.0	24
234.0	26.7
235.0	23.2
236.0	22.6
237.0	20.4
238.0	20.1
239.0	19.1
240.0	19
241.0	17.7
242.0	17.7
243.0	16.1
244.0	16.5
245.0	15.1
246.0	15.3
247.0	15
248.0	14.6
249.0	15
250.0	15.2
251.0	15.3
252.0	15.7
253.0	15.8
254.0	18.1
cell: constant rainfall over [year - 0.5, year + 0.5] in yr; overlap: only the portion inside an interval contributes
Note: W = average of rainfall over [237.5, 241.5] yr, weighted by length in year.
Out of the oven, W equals 19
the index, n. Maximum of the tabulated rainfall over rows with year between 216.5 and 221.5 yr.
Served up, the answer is 28.1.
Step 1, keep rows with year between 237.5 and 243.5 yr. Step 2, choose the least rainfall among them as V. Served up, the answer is 16.1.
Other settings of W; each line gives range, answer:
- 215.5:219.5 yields 26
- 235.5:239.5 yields 20.6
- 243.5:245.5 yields 15.8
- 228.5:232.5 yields 24.3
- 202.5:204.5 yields 24.6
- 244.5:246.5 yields 15.2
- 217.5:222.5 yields 27.2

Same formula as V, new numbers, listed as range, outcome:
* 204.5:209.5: 20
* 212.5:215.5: 14.4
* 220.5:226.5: 24.4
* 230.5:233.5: 23.4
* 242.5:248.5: 14.6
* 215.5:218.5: 23.2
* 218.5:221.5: 26.4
